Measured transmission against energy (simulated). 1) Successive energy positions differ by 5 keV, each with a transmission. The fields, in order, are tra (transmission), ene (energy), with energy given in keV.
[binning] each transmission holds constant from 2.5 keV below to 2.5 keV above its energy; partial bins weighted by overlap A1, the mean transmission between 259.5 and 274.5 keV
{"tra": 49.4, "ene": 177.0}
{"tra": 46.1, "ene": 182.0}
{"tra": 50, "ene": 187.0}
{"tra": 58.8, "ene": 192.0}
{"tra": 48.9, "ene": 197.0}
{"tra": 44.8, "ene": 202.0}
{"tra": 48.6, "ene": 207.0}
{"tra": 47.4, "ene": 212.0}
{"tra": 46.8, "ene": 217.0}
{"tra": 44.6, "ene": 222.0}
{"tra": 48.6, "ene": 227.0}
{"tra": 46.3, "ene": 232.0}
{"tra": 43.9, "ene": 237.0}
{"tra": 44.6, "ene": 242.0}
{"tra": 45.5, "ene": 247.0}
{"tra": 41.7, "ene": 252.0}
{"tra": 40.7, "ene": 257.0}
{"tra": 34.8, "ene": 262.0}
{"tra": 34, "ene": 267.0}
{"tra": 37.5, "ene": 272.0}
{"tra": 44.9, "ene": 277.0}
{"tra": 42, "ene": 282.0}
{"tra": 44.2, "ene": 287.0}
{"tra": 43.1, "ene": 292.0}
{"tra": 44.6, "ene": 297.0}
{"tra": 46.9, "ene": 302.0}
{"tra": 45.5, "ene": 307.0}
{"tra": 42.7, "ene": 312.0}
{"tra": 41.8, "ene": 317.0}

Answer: 35.4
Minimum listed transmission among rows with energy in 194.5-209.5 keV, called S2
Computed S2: 44.8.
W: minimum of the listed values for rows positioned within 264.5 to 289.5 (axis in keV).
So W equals 34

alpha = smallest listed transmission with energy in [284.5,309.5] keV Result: 43.1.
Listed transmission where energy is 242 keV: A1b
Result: 44.6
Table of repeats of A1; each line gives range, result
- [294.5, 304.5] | 45.8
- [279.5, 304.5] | 44.2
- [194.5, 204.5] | 46.9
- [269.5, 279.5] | 41.2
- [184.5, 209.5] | 50.2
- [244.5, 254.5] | 43.6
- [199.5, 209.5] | 46.7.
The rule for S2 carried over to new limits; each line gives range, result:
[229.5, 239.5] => 43.9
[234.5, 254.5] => 41.7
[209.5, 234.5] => 44.6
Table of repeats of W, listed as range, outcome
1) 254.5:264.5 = 34.8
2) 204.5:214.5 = 47.4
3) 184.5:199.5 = 48.9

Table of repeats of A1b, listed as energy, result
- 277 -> 44.9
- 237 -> 43.9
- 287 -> 44.2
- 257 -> 40.7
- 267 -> 34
